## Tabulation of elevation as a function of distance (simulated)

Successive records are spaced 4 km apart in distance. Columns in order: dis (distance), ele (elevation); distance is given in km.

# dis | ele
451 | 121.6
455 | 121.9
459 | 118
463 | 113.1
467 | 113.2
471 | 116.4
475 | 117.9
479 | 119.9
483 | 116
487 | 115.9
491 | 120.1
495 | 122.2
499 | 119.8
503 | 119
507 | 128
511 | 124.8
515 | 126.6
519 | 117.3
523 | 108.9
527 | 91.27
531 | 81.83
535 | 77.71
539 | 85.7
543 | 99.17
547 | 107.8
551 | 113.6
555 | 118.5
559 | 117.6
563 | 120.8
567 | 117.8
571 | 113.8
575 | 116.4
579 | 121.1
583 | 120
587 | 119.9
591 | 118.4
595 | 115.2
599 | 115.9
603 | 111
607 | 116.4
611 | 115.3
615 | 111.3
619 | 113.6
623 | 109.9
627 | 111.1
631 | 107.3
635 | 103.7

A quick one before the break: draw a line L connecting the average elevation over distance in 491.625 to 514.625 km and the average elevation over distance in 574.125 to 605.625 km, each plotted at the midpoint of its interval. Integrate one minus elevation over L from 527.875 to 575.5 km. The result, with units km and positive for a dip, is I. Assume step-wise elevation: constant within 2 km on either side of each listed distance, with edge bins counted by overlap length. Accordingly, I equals 5.7 km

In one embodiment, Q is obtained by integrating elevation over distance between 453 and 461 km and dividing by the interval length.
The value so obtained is 120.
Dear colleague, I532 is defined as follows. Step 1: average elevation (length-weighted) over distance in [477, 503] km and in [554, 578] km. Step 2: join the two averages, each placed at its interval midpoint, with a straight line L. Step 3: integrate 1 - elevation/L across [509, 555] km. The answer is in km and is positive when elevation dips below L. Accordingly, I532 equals 5.6 km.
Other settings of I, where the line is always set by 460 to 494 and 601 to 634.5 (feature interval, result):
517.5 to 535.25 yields 2.8 km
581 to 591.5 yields -0.6 km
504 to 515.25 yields -1.0 km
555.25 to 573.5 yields -0.6 km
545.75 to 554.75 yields 0.1 km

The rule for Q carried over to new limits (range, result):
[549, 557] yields 116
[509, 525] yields 119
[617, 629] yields 112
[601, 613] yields 114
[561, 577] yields 117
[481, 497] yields 119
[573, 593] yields 119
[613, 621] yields 112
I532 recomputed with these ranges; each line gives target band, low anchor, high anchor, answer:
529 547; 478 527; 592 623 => 4.4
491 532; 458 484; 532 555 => -3.4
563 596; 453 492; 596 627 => -1.1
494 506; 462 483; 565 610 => -0.5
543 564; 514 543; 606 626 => -2.4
